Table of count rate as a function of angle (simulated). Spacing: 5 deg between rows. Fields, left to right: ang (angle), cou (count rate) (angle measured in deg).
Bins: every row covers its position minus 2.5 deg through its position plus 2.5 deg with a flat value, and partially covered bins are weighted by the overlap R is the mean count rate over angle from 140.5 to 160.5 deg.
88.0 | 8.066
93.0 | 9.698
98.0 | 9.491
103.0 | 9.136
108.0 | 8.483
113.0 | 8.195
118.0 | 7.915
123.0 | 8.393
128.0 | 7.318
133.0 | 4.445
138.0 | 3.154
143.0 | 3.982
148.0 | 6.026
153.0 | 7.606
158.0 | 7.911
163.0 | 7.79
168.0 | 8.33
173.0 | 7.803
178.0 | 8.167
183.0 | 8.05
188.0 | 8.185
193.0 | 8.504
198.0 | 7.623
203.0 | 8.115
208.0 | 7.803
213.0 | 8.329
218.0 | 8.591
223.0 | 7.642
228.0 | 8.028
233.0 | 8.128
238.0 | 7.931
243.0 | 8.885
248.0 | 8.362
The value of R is 6.38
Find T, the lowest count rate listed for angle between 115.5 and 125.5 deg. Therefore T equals 7.915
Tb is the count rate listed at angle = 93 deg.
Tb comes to 9.698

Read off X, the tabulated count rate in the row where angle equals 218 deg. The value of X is 8.591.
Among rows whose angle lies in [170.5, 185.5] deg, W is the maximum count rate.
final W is 8.167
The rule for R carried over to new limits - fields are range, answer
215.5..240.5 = 8.06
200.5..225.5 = 8.1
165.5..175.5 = 8.07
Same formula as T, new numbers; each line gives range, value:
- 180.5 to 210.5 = 7.623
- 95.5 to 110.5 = 8.483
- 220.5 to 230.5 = 7.642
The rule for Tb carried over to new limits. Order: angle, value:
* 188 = 8.185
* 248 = 8.362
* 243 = 8.885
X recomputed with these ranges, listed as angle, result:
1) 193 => 8.504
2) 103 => 9.136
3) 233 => 8.128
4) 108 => 8.483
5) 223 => 7.642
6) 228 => 8.028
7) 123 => 8.393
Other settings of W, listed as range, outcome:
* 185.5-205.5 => 8.504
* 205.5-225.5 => 8.591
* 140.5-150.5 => 6.026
